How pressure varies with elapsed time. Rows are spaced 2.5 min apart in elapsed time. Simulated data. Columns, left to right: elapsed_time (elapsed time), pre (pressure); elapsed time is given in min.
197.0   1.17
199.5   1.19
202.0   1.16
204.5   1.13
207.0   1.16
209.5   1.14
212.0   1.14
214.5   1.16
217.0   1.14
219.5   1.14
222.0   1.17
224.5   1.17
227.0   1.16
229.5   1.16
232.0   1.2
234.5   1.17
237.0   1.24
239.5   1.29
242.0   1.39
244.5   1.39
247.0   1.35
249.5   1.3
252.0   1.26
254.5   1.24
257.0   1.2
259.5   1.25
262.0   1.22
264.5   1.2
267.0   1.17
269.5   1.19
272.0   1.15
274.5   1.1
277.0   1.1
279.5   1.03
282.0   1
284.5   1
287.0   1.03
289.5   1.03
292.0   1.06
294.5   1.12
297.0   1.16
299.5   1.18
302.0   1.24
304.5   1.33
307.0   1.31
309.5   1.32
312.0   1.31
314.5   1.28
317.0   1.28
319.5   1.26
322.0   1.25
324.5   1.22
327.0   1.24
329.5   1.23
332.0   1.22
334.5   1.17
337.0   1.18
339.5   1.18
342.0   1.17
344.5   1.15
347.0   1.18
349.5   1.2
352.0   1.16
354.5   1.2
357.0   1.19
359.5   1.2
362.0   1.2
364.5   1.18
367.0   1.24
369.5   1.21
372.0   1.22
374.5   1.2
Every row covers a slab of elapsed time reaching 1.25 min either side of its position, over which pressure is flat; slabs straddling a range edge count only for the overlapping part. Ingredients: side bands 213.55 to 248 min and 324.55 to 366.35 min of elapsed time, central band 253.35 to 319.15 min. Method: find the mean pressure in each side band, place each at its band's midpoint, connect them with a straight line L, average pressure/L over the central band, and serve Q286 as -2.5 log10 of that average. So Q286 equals 0.031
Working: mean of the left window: 1.22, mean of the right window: 1.19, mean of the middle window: 1.17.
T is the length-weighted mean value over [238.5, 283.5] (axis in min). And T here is 1.21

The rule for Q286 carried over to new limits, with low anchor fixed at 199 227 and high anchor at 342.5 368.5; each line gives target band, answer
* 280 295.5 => 0.13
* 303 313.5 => -0.12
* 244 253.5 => -0.14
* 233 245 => -0.11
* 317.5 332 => -0.05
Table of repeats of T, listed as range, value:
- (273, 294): 1.05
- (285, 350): 1.2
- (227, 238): 1.19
